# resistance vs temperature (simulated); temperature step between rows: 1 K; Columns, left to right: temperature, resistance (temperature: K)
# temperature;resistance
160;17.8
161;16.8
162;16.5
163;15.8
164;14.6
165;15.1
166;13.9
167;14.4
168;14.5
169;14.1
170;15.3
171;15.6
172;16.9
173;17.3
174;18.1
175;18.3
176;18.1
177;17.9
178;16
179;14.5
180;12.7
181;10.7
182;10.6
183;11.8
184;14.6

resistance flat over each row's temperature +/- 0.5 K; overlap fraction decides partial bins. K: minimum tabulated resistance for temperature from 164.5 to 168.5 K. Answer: 13.9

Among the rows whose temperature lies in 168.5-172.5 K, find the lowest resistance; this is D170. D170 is 14.1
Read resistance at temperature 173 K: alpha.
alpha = 17.3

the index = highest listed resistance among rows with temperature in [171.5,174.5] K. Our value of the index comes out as 18.1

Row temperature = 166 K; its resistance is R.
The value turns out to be 13.9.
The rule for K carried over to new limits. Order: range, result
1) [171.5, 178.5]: 16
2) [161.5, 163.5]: 15.8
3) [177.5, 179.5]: 14.5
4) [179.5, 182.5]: 10.6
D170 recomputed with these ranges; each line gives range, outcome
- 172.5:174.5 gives 17.3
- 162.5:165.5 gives 14.6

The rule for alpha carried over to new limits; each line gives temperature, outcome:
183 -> 11.8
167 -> 14.4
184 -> 14.6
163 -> 15.8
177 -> 17.9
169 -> 14.1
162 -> 16.5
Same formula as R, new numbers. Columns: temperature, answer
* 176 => 18.1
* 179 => 14.5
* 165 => 15.1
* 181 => 10.7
